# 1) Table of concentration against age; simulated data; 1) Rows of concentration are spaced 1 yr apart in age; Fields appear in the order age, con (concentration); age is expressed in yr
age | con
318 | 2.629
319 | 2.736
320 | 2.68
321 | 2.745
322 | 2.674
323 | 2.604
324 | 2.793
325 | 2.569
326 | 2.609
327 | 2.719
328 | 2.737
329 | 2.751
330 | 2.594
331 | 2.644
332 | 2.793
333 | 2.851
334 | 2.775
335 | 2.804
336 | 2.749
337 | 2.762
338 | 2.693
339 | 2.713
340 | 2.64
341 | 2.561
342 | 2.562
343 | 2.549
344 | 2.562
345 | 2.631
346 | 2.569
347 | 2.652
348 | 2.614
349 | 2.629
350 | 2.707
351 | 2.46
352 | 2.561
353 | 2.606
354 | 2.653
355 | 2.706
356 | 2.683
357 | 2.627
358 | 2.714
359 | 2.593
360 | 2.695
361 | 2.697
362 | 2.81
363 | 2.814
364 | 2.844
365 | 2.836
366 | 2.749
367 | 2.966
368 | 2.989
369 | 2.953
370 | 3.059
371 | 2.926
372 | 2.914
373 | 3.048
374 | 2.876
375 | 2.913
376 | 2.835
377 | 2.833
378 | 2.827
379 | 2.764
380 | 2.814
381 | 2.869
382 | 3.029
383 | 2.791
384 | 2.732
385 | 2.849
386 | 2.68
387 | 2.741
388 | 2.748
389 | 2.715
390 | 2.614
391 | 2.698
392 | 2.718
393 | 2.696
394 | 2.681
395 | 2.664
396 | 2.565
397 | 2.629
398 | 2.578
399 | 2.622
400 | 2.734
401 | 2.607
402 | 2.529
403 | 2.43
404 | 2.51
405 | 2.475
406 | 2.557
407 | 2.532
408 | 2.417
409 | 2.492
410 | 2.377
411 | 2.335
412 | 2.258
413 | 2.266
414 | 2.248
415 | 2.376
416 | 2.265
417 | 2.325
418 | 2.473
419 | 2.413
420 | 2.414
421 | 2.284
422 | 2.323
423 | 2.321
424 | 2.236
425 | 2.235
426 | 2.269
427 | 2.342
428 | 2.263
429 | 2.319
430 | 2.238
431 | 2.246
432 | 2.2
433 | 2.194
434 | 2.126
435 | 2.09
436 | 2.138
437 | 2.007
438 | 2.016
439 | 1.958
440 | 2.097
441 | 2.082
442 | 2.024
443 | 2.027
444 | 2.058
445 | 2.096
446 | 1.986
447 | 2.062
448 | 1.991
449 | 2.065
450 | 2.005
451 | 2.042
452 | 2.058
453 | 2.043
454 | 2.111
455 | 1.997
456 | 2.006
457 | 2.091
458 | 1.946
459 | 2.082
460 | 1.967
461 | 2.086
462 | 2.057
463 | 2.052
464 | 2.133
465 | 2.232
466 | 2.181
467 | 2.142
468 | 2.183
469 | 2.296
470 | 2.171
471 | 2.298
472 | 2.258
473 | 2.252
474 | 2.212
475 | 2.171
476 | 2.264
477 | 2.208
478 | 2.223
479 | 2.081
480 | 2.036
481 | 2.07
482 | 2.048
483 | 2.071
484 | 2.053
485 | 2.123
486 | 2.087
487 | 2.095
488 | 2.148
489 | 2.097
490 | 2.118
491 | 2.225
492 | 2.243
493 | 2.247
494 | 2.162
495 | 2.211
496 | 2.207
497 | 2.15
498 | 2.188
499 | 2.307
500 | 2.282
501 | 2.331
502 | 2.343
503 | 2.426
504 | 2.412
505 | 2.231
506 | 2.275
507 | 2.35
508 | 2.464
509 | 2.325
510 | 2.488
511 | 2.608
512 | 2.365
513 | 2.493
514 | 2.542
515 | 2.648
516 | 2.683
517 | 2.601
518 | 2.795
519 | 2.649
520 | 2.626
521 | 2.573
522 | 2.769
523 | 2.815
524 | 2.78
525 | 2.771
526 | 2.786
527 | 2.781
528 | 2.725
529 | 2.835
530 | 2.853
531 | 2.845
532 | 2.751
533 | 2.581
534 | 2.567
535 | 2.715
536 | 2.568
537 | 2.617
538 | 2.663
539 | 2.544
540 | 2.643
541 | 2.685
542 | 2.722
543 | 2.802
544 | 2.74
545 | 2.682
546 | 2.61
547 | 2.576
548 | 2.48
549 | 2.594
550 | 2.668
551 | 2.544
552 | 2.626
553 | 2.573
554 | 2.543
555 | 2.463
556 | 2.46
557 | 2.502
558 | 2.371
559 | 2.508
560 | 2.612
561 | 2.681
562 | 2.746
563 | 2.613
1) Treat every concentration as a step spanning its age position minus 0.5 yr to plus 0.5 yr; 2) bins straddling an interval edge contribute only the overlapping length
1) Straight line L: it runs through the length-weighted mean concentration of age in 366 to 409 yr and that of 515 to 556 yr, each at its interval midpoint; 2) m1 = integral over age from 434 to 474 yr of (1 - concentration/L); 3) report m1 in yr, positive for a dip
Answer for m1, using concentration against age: 9.1 yr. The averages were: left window 2.74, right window 2.67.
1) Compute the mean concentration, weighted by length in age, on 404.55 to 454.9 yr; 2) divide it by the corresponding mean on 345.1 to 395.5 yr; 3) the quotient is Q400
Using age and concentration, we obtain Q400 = 0.8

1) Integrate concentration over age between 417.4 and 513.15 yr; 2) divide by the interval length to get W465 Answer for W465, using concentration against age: 2.18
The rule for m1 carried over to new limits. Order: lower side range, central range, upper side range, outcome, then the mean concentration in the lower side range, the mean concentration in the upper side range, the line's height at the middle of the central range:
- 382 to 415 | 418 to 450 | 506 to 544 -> 5.3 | 2.58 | 2.65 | 2.6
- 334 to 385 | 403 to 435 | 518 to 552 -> 4.7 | 2.75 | 2.68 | 2.73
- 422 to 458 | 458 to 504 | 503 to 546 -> 3.7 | 2.12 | 2.63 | 2.36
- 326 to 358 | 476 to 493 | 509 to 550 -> 3.4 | 2.66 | 2.66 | 2.66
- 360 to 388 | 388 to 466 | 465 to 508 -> 8.3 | 2.85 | 2.21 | 2.55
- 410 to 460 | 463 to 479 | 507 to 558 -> 0.9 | 2.16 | 2.63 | 2.34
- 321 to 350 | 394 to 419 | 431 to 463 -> -2.1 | 2.67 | 2.06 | 2.28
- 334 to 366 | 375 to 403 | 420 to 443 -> -3.3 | 2.67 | 2.18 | 2.44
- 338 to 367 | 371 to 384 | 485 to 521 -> -1.3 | 2.66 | 2.35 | 2.61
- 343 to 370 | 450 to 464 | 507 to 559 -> 3.3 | 2.71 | 2.63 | 2.66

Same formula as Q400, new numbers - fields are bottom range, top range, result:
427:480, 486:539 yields 1.17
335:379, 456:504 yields 0.79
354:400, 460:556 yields 0.87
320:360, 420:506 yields 0.81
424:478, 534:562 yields 1.22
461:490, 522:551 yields 1.25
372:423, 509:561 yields 1.01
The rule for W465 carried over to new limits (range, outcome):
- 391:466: 2.26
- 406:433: 2.33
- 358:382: 2.85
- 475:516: 2.26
